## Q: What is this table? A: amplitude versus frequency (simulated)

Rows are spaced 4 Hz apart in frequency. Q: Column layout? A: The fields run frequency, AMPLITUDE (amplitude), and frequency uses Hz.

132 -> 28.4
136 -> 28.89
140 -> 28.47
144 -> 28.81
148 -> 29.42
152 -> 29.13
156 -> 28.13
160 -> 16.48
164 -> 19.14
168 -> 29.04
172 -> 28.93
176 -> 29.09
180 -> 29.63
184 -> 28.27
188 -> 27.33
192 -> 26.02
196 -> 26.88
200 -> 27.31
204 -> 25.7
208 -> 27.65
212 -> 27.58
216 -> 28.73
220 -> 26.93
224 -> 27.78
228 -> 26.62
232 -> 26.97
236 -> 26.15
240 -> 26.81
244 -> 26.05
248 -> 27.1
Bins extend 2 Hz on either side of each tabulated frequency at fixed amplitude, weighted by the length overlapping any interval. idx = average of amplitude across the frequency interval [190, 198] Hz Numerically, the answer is 26.4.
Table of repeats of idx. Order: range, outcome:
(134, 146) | 28.7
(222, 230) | 27.2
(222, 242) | 26.9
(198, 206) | 26.5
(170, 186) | 29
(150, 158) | 28.6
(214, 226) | 27.8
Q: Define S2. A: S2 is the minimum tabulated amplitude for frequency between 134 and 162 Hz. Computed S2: 16.48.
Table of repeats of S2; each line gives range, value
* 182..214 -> 25.7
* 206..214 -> 27.58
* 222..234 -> 26.62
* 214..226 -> 26.93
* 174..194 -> 26.02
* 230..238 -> 26.15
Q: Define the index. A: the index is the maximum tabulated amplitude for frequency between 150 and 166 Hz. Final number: 29.13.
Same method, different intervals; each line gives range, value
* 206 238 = 28.73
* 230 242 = 26.97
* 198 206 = 27.31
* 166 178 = 29.09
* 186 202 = 27.33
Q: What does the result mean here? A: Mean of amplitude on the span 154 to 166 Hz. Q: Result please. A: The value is 21.2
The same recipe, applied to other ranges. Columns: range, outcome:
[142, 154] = 29.1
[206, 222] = 27.7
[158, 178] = 24.5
